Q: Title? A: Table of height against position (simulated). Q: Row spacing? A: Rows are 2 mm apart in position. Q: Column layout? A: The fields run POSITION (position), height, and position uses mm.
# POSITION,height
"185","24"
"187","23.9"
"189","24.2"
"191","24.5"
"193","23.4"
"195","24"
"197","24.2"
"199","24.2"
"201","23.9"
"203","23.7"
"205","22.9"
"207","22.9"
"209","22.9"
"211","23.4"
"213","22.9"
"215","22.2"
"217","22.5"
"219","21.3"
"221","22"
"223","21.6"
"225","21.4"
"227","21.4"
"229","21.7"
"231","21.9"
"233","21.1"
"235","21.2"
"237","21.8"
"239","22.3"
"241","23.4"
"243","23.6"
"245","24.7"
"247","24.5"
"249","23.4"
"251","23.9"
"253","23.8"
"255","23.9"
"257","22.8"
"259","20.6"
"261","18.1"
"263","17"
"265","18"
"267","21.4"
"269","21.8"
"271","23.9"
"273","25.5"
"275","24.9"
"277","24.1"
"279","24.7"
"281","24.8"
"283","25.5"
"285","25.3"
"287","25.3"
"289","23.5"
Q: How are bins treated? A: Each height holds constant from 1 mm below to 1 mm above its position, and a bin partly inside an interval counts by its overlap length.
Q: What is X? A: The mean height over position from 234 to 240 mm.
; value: 21.8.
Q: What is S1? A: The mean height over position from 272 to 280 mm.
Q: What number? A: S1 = 24.8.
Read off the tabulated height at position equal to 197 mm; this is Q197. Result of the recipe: 24.2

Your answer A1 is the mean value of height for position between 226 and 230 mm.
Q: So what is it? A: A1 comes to 21.5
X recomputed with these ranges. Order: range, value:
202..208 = 23.2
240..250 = 23.9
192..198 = 23.9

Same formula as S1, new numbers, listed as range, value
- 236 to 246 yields 23.2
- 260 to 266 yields 17.7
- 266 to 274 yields 23.1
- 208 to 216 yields 22.8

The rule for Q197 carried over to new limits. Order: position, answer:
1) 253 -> 23.8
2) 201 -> 23.9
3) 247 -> 24.5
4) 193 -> 23.4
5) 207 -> 22.9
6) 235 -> 21.2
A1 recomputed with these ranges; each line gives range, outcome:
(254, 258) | 23.4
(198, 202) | 24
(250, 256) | 23.9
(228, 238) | 21.5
